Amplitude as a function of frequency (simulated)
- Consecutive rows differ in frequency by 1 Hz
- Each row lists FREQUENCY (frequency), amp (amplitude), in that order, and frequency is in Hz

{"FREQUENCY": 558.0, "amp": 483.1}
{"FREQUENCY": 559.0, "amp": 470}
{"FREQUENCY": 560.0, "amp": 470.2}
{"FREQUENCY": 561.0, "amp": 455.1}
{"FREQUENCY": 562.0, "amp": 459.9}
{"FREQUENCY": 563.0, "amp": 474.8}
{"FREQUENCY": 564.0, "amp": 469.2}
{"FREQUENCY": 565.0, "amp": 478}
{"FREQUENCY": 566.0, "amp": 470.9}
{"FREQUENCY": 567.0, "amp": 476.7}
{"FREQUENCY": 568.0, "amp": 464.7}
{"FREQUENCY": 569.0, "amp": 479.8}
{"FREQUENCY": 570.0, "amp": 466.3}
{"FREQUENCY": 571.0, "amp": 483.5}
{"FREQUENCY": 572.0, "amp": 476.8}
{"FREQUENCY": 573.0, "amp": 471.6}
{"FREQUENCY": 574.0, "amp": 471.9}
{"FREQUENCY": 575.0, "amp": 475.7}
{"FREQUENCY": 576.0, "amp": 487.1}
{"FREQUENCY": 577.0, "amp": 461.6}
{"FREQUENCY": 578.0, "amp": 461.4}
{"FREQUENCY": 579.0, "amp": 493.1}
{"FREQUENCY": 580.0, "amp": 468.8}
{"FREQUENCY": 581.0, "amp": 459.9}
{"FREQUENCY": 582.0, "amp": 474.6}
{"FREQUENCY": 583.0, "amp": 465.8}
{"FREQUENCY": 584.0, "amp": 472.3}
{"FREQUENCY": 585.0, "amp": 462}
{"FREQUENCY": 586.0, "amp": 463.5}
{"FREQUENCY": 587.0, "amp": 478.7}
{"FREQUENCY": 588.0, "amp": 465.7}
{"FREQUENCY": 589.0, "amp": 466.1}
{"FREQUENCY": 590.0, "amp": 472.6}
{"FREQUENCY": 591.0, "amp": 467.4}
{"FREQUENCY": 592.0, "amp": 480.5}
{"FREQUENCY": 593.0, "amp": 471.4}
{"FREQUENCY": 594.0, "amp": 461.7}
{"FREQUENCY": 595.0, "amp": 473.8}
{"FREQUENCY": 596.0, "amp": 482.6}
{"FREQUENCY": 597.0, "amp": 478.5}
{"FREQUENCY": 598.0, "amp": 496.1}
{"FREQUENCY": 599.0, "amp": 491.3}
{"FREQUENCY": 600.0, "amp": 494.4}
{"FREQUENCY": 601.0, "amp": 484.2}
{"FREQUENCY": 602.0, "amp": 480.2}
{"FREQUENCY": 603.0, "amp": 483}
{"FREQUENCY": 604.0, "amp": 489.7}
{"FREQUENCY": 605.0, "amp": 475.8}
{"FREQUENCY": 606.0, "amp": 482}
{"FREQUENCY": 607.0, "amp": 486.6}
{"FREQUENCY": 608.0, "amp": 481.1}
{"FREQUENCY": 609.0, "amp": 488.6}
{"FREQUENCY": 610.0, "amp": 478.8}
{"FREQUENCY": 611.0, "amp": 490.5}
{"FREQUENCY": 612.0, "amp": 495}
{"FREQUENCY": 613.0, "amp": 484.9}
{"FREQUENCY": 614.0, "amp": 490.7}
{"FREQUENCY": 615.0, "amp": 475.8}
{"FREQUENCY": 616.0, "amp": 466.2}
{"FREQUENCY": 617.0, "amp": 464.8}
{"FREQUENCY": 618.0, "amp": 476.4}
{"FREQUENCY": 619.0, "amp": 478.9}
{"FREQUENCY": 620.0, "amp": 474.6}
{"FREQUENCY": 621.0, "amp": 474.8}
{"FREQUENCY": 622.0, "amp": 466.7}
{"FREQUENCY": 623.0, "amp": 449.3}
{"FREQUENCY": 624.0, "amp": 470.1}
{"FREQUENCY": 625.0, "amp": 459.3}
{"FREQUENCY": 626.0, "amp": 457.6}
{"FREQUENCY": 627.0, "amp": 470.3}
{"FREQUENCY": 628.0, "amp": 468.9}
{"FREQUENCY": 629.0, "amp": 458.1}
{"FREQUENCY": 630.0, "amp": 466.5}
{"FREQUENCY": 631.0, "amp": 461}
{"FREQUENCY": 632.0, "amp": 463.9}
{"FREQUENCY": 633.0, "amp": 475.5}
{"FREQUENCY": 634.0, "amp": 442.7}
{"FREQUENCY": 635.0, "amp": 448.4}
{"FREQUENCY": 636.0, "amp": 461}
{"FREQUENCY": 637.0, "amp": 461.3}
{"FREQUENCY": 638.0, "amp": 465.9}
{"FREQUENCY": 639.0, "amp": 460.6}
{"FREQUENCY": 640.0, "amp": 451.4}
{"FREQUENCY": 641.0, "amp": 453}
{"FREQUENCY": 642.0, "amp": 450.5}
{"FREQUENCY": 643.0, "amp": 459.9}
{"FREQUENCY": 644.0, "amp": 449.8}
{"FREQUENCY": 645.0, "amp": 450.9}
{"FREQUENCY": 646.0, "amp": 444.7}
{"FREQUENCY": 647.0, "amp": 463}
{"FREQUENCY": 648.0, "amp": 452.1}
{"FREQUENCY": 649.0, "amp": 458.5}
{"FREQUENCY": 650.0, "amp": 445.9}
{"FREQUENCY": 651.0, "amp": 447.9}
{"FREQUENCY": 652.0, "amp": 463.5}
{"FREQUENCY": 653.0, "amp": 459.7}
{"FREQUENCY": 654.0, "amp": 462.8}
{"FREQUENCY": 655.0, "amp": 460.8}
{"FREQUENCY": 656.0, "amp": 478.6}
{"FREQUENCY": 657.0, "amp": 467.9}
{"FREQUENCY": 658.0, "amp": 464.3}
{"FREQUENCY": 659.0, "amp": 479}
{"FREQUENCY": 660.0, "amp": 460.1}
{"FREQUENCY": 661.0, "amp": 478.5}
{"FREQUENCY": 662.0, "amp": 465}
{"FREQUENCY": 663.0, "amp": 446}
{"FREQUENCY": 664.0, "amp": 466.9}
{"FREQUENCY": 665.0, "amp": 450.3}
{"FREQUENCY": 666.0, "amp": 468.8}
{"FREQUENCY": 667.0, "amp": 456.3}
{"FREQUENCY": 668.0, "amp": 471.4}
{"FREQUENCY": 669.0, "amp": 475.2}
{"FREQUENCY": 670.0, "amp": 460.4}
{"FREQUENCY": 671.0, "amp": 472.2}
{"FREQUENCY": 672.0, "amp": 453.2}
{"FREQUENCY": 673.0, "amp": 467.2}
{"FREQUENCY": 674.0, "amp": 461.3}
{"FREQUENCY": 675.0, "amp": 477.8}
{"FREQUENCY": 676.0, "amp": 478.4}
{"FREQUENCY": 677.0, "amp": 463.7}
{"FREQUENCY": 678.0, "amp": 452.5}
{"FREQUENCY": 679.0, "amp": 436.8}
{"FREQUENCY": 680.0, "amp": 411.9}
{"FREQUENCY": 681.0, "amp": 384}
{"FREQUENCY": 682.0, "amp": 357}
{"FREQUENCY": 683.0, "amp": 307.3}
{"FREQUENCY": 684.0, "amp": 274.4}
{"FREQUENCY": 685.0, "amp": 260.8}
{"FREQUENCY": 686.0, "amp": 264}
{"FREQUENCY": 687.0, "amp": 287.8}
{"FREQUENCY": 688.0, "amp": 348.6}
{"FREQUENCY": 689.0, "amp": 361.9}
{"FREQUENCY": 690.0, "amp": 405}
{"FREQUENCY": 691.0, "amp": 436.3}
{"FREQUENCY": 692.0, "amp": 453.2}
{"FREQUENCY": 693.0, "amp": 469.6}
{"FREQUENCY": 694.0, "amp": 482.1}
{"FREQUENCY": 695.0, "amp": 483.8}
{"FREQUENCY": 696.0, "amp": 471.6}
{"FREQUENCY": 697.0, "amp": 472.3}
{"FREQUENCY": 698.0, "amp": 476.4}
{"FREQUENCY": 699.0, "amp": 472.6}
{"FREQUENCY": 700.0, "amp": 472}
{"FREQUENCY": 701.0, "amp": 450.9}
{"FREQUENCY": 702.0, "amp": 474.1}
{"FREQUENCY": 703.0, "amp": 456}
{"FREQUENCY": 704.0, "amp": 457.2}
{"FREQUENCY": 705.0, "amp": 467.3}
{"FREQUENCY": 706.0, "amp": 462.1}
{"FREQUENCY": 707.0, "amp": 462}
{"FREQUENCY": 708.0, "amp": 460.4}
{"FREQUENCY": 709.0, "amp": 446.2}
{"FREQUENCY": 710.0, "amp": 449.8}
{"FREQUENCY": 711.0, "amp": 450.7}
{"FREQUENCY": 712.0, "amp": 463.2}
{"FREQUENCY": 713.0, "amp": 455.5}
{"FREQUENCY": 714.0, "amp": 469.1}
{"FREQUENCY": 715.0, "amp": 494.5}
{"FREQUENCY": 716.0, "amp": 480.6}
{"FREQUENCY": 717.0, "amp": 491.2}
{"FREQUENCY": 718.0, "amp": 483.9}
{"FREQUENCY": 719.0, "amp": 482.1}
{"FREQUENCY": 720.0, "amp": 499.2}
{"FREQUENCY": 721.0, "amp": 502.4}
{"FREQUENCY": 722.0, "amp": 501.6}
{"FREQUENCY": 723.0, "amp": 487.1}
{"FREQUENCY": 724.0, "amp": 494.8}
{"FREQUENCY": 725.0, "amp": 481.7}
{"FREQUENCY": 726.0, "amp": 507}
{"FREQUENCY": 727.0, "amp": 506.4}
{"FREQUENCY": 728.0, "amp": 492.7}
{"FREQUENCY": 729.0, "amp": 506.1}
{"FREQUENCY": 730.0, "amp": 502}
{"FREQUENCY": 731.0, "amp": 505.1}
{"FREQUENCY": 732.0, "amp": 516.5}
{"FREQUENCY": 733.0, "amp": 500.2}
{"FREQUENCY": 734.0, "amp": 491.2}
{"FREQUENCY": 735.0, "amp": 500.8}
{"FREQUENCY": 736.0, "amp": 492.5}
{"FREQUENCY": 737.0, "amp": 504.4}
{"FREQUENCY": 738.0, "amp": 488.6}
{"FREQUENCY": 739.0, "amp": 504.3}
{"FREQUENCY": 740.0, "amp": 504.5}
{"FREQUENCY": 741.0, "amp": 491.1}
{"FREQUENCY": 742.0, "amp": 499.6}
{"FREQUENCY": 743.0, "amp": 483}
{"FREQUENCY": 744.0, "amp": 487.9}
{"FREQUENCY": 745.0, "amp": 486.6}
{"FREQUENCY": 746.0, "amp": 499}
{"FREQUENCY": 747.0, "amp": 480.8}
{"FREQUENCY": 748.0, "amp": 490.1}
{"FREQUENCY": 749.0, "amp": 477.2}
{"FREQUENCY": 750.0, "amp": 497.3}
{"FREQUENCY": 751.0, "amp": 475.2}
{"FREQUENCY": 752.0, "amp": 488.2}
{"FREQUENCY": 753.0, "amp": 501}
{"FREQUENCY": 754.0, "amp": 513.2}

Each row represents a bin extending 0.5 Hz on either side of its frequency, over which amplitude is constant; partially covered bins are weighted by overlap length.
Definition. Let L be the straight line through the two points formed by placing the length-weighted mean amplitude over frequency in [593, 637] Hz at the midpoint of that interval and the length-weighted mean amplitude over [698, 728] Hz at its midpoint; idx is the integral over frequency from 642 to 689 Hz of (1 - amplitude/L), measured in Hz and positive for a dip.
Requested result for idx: 4.1 Hz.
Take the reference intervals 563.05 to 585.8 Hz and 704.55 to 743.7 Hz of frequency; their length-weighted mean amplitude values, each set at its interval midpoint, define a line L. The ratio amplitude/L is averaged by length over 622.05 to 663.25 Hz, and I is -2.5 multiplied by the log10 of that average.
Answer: 0.044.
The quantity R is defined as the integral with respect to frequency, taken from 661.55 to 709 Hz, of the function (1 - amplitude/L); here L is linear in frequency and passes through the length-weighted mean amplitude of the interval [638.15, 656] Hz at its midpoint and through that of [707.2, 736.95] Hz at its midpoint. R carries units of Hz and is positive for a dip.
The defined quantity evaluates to 3.83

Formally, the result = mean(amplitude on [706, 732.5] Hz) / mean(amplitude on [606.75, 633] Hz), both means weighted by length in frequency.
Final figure 1.02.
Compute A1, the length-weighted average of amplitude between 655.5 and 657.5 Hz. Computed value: 473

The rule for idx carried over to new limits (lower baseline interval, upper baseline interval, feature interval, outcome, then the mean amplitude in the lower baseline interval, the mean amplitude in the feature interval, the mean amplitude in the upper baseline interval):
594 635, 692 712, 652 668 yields 0.2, 475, 465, 465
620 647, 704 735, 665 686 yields 2.2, 460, 421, 484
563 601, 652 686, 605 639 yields -1.0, 474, 471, 438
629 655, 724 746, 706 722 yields 0.5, 457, 473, 498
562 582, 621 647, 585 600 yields -0.2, 473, 475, 459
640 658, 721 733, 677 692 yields 3.6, 457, 363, 500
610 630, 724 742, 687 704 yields 1.6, 472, 445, 500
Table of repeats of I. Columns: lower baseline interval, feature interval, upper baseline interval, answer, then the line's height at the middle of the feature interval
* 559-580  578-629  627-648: -0.02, 465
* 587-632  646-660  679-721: -0.01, 455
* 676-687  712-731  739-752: -0.11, 442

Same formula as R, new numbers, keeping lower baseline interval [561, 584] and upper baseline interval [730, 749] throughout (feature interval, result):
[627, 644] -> 0.8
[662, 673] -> 0.5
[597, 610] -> -0.2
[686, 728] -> 2.7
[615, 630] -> 0.4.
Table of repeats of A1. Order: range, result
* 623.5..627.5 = 464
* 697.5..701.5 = 468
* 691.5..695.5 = 472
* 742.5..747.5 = 487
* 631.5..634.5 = 461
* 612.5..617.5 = 476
